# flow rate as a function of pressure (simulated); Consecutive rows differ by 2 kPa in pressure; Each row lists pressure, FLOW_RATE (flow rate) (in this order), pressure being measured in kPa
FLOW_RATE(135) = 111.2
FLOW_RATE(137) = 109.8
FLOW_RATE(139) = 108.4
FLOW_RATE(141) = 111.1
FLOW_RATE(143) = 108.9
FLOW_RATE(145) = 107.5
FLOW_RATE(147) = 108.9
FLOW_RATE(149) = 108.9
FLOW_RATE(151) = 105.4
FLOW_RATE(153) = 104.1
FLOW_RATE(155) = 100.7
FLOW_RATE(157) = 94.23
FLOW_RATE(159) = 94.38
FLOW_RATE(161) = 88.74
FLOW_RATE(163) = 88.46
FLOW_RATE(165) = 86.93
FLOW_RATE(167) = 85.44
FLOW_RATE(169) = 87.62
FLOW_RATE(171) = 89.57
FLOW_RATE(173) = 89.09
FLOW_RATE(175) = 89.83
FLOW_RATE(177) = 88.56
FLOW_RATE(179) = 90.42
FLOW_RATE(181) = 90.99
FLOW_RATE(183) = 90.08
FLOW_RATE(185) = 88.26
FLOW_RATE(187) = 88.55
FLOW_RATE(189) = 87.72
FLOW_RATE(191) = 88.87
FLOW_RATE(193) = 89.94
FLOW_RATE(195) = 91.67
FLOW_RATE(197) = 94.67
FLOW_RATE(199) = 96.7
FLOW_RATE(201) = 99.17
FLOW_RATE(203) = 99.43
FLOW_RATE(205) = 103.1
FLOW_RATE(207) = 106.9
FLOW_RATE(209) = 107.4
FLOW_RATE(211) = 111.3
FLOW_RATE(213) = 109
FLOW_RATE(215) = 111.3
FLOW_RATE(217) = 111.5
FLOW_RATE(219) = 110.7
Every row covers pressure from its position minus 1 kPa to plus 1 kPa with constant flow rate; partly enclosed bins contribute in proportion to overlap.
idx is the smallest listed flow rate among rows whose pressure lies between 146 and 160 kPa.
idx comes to 94.23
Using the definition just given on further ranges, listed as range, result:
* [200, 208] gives 99.17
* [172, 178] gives 88.56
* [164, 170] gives 85.44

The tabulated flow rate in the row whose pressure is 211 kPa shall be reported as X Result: 111.3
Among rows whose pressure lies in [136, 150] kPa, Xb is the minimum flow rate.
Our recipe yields 107.5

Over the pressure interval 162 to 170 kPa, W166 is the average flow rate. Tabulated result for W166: 87.1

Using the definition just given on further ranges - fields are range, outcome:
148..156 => 105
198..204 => 98.4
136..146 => 109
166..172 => 87.5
